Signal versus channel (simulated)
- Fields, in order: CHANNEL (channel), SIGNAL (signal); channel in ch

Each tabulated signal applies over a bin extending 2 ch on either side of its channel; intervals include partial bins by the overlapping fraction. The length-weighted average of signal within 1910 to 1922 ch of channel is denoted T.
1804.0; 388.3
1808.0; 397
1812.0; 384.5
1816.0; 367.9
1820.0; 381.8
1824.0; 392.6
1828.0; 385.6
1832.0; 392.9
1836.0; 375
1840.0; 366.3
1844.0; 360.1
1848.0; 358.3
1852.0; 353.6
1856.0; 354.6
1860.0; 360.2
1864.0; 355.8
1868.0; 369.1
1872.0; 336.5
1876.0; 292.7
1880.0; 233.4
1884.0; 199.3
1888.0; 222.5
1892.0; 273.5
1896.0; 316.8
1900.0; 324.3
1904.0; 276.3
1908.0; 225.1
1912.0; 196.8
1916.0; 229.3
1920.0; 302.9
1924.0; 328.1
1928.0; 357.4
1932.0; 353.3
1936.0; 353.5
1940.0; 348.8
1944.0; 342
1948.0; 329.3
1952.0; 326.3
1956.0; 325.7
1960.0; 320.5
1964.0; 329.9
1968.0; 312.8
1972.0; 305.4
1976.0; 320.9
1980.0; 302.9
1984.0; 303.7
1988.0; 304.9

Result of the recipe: 243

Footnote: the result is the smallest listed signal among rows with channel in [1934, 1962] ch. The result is 320.5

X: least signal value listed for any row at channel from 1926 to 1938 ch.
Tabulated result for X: 353.3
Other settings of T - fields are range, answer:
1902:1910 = 251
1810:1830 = 382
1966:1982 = 310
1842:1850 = 359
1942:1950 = 336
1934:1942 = 351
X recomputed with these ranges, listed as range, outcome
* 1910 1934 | 196.8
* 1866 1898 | 199.3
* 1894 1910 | 225.1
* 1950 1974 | 305.4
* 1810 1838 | 367.9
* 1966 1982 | 302.9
